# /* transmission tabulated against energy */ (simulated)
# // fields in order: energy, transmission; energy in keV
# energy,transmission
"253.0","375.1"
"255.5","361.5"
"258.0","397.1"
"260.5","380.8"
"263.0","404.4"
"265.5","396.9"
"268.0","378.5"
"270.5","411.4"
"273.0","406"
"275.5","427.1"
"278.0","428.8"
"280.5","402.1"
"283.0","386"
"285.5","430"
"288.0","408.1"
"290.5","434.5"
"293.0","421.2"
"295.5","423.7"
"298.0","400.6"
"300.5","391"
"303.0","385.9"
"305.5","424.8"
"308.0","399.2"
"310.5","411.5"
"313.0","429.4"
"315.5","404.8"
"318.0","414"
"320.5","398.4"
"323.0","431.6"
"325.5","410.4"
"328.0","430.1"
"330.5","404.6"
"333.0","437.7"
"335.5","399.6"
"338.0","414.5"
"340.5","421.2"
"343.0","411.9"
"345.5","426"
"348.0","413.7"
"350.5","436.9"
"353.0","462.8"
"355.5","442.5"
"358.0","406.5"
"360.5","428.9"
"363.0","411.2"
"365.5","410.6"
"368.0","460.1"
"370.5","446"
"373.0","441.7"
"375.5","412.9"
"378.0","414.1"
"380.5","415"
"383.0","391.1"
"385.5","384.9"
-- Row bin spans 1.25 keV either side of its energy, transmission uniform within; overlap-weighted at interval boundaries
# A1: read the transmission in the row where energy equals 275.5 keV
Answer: 427.1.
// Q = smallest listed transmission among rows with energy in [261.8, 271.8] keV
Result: 378.5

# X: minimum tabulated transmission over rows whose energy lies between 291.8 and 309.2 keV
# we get 385.9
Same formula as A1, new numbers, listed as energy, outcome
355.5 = 442.5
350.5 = 436.9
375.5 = 412.9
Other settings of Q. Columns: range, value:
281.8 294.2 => 386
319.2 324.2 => 398.4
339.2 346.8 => 411.9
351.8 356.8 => 442.5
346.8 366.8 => 406.5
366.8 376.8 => 412.9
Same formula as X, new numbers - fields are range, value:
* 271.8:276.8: 406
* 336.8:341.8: 414.5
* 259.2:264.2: 380.8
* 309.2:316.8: 404.8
